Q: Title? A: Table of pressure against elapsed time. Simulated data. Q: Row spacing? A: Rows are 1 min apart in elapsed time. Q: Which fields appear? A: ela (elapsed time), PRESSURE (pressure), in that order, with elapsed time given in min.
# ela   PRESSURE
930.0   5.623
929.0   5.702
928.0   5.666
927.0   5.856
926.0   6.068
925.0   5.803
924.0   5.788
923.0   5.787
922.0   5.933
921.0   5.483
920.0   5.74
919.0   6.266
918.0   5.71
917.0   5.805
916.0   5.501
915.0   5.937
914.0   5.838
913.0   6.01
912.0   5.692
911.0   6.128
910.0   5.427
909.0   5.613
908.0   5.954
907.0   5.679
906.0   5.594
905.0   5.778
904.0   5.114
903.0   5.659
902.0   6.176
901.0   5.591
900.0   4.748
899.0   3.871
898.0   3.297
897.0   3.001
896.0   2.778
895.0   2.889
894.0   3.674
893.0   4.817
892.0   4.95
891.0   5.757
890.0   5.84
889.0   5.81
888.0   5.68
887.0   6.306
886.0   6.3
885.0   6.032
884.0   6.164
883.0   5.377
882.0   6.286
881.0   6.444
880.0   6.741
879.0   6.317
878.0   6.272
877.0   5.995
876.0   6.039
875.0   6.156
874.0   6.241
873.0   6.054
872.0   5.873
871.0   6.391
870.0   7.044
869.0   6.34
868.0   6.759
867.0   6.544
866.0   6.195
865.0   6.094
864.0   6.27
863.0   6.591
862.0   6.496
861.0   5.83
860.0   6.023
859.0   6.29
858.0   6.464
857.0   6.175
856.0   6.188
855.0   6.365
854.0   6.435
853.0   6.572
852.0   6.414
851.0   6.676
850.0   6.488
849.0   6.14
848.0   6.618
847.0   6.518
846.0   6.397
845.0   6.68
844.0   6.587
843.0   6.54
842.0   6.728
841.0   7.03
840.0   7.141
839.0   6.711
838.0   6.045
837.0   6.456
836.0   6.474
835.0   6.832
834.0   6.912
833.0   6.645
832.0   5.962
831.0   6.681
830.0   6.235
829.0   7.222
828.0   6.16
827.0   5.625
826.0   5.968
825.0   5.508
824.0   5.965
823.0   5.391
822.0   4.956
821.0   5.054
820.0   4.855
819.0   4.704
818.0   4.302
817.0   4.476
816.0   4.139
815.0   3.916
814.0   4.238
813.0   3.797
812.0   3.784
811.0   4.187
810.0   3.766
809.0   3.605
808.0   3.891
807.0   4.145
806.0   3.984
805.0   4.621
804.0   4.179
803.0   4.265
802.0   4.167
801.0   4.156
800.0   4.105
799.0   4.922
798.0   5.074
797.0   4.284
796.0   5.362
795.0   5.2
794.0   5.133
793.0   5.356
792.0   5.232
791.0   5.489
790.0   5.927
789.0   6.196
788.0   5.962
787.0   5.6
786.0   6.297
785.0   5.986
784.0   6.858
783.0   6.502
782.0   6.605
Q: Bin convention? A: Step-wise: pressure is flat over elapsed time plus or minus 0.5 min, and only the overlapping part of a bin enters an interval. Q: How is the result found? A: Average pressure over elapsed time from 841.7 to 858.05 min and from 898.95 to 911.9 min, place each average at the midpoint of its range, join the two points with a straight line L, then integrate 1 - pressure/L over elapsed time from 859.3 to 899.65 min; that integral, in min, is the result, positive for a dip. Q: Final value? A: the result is 2.1 min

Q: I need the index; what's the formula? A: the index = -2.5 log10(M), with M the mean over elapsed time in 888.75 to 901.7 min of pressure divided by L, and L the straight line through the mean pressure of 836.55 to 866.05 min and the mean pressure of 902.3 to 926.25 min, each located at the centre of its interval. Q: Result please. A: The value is 0.33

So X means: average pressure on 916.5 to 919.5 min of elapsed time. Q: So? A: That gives 5.93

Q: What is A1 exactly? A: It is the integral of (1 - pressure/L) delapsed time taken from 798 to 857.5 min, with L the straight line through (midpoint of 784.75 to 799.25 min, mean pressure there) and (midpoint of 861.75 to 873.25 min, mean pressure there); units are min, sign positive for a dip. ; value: 4.0 min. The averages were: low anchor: 5.47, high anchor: 6.39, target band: 5.53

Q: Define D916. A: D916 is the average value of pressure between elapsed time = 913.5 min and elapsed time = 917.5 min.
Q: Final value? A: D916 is 5.77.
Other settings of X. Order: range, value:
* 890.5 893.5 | 5.17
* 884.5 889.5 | 6.03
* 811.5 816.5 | 3.97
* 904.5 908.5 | 5.75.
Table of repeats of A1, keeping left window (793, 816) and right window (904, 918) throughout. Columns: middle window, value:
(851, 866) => -3.8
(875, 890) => -2.1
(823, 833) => -3.2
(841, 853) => -4.1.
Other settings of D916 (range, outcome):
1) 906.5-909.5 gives 5.75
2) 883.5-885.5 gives 6.1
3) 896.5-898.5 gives 3.15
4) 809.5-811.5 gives 3.98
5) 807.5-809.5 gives 3.75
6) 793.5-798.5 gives 5.01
